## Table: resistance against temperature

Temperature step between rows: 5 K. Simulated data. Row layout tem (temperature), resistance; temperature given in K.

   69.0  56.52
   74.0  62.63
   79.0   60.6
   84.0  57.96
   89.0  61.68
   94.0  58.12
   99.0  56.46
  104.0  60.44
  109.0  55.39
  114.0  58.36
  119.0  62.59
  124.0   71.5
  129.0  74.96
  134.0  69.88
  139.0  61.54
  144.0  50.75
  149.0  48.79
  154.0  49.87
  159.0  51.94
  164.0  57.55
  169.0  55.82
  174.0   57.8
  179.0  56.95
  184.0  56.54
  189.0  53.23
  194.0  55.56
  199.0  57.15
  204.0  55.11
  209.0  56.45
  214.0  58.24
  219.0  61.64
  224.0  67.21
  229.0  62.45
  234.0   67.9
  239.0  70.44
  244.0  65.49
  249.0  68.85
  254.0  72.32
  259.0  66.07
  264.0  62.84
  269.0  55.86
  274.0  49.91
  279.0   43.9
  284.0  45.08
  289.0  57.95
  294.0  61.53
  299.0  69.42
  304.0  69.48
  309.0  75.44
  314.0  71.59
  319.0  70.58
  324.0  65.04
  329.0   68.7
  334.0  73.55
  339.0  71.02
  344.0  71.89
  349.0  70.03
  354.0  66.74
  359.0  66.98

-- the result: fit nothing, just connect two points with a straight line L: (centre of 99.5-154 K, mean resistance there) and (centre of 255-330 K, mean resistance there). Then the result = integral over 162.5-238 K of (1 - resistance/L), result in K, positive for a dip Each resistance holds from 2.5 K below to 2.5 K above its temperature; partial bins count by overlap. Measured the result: 3.1 K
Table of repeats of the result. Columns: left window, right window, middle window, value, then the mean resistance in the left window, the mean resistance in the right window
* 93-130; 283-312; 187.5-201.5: 1.7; 61.9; 64.2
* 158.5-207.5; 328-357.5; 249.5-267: -1.2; 55.9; 70.3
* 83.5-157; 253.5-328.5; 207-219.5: 0.6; 59.9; 62.4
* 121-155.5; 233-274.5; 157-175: 1.9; 61.4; 65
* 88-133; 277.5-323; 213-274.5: -1.3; 62.4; 63.3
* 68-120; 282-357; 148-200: 6.1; 59.1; 67.3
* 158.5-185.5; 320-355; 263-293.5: 5.8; 56.4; 69.7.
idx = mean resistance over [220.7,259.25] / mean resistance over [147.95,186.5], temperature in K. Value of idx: 1.24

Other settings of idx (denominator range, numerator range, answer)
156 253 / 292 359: 1.16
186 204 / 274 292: 0.89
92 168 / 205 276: 1.07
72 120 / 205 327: 1.06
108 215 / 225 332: 1.10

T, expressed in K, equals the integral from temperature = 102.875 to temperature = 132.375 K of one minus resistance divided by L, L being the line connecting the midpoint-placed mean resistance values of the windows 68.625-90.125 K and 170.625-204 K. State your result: -2.80 K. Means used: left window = 60.1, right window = 56.1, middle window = 64.2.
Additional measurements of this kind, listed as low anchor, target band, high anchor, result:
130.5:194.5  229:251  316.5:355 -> -1.9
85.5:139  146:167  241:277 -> 3.6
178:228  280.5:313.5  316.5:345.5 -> 1.9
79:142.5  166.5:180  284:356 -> 1.5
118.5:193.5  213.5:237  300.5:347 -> -0.2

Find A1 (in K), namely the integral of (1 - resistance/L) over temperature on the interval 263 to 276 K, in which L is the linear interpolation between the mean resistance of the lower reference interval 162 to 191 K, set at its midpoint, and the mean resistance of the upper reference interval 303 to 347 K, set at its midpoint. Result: 1.9 K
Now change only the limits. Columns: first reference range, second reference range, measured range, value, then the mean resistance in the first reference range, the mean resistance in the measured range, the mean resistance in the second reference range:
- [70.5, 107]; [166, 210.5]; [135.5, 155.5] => 1.3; 59.6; 53.7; 56.1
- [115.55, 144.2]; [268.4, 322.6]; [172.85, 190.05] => 2.2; 66.1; 56.2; 61.2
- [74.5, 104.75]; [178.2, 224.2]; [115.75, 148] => -3.1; 59.4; 64.3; 57.4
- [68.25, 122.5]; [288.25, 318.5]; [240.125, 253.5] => -0.5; 59.5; 68.3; 68.3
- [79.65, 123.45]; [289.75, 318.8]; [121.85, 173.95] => 2.1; 59.5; 59.1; 68.9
